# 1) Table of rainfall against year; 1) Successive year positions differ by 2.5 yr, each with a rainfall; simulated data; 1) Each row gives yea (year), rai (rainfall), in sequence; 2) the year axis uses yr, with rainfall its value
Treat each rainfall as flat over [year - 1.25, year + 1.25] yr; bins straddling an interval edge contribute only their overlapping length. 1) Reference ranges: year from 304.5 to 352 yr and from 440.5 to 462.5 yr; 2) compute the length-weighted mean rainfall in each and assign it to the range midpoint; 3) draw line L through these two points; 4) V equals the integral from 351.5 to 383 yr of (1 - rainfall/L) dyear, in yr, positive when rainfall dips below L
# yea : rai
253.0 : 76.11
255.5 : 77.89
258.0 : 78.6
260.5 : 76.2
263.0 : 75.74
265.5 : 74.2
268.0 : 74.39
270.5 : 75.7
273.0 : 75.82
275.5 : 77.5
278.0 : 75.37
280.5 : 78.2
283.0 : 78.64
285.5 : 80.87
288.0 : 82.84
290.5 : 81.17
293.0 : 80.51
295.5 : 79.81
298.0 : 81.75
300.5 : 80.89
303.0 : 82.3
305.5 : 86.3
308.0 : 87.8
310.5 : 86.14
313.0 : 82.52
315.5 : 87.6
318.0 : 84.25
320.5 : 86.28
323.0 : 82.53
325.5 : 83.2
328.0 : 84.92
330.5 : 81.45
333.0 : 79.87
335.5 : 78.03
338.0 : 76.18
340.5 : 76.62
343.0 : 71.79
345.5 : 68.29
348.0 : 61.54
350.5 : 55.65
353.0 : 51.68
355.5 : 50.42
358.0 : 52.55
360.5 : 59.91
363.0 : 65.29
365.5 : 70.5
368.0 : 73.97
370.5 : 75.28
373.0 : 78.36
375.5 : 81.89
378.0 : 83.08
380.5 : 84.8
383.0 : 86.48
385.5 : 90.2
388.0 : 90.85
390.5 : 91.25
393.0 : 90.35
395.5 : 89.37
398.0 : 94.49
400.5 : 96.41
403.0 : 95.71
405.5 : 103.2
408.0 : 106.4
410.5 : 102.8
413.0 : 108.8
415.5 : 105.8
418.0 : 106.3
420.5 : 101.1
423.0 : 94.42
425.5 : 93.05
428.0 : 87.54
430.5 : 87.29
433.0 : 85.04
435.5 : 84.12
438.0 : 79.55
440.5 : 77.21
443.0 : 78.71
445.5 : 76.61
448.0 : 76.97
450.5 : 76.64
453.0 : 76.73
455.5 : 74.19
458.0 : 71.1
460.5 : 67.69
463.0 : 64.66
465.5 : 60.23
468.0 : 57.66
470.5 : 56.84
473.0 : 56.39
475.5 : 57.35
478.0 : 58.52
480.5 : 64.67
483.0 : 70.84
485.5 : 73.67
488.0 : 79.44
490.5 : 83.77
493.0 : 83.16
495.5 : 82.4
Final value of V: 3.20 yr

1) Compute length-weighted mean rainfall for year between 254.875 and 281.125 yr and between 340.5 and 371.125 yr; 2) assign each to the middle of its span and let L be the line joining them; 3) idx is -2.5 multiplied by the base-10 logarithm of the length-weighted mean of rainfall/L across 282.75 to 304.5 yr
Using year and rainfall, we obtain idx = -0.12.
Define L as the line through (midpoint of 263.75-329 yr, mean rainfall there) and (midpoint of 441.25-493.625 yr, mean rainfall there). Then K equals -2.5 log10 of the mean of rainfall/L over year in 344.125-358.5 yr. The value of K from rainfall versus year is 0.33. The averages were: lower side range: 81.2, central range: 57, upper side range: 69.7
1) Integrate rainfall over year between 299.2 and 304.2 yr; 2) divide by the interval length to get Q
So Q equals 81.6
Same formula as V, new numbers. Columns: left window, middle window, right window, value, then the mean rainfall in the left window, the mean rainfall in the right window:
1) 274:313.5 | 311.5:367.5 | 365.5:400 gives 7.3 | 81.4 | 85.1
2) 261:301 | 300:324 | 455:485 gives -2.9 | 78.2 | 63.3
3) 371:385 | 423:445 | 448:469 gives -3.3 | 82.9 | 69.2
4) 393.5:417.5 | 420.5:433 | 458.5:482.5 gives -0.5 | 100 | 61.1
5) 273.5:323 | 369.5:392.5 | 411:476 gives -1.2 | 82.1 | 79.8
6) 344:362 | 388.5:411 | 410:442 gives -4.5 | 57.5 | 93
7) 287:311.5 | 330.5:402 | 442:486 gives 0.3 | 82.9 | 67.6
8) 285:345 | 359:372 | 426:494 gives 1.6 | 81.7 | 73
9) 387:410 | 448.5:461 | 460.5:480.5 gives -1.1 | 95.6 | 59.7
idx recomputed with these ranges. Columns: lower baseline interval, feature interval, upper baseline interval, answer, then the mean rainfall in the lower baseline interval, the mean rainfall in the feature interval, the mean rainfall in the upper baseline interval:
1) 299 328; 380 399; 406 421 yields 0.12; 84.5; 89.9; 105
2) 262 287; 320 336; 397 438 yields 0.02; 76.7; 82.3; 96.5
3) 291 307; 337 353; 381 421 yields 0.31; 82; 66.9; 97.2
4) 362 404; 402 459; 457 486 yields -0.21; 84.7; 89.1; 63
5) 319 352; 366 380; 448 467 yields -0.06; 75.8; 78.4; 70.5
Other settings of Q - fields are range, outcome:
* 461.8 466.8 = 62.4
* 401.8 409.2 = 102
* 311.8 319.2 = 84.8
